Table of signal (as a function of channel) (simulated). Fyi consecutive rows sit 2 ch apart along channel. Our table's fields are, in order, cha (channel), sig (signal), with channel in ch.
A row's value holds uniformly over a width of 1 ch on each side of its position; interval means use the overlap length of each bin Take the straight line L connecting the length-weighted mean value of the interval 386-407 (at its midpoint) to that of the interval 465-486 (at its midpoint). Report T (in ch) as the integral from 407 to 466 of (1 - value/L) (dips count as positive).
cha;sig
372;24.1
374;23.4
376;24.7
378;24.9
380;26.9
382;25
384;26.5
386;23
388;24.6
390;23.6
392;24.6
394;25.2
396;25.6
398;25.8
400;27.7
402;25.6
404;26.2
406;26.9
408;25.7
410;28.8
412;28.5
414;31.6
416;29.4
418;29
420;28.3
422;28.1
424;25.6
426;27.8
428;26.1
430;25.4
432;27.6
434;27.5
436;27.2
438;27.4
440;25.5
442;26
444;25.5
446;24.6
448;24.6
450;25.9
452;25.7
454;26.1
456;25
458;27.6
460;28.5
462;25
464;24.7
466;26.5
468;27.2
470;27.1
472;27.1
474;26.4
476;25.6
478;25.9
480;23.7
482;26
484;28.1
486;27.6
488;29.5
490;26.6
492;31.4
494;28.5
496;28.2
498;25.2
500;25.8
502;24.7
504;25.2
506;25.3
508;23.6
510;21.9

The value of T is -2.1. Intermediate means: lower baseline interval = 25.5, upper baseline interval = 26.4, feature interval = 26.8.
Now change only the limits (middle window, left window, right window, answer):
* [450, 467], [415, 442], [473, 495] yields 0.7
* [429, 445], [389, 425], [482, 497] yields 0.6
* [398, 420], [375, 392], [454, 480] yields -2.2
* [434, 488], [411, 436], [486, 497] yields 4.0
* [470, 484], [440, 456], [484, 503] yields 0.4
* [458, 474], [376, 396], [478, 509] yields -0.3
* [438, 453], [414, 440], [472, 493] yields 1.0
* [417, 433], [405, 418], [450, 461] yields 0.4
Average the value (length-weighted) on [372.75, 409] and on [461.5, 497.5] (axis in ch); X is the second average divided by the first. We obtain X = 1.06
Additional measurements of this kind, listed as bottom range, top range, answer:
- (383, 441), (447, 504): 0.99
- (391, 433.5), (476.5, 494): 1.01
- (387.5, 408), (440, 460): 1.01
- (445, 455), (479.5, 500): 1.08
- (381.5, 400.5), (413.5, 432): 1.11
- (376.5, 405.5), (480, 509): 1.05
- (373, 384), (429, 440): 1.07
